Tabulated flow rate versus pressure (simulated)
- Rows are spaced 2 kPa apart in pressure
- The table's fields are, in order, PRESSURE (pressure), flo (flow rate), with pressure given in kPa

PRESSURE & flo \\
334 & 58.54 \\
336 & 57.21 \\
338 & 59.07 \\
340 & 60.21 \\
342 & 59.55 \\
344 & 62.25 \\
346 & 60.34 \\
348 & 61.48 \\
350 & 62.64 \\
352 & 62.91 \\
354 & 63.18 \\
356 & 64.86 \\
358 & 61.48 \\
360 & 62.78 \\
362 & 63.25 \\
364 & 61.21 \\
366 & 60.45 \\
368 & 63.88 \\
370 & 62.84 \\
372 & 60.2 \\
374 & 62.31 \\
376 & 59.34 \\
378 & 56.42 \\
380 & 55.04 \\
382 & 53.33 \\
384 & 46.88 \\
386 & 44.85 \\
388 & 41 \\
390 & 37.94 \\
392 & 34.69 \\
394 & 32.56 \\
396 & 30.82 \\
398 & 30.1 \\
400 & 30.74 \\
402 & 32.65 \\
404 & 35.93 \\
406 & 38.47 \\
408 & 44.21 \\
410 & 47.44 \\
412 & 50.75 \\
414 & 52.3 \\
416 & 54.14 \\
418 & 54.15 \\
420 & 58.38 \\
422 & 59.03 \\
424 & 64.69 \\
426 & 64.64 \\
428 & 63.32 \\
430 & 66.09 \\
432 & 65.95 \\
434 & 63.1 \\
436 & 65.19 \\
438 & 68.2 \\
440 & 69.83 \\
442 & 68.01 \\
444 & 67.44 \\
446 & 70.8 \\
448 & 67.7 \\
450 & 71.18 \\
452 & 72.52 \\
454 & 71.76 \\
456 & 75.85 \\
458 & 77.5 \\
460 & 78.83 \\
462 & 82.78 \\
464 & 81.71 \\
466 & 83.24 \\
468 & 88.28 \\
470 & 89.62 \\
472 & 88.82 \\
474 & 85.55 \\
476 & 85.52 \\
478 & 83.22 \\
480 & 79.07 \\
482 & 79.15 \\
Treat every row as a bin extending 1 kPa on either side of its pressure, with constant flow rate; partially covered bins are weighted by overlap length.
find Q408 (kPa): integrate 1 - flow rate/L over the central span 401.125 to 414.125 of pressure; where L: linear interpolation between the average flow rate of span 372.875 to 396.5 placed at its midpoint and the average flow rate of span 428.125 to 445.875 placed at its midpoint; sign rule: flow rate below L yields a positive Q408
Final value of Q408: 3.06 kPa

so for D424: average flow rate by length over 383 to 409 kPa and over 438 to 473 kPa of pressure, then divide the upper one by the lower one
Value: 2.07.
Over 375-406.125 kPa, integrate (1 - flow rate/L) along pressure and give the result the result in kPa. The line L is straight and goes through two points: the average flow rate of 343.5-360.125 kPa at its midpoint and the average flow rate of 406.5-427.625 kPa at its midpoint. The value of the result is 9.0 kPa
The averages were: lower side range 62.4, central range 41.4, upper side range 54.8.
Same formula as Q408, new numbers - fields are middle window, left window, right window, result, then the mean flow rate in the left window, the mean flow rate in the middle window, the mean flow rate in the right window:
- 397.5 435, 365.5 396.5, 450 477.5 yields 7.33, 50.3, 51.7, 81.3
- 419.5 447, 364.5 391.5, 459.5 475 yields 2.91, 54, 65.5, 85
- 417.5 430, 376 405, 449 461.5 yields -0.64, 40.9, 61.4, 74.9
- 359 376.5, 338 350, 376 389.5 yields -2.53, 60.8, 61.9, 49.9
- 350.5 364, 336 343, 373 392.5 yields -1.87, 59.3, 62.9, 49.6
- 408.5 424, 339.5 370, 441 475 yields 3.76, 62.1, 54.1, 77.7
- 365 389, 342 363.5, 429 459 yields 3.22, 62.3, 55.5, 69.4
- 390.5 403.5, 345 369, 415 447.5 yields 6.36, 62.4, 32.3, 64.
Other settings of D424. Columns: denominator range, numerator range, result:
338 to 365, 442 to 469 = 1.22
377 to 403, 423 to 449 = 1.64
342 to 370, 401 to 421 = 0.75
